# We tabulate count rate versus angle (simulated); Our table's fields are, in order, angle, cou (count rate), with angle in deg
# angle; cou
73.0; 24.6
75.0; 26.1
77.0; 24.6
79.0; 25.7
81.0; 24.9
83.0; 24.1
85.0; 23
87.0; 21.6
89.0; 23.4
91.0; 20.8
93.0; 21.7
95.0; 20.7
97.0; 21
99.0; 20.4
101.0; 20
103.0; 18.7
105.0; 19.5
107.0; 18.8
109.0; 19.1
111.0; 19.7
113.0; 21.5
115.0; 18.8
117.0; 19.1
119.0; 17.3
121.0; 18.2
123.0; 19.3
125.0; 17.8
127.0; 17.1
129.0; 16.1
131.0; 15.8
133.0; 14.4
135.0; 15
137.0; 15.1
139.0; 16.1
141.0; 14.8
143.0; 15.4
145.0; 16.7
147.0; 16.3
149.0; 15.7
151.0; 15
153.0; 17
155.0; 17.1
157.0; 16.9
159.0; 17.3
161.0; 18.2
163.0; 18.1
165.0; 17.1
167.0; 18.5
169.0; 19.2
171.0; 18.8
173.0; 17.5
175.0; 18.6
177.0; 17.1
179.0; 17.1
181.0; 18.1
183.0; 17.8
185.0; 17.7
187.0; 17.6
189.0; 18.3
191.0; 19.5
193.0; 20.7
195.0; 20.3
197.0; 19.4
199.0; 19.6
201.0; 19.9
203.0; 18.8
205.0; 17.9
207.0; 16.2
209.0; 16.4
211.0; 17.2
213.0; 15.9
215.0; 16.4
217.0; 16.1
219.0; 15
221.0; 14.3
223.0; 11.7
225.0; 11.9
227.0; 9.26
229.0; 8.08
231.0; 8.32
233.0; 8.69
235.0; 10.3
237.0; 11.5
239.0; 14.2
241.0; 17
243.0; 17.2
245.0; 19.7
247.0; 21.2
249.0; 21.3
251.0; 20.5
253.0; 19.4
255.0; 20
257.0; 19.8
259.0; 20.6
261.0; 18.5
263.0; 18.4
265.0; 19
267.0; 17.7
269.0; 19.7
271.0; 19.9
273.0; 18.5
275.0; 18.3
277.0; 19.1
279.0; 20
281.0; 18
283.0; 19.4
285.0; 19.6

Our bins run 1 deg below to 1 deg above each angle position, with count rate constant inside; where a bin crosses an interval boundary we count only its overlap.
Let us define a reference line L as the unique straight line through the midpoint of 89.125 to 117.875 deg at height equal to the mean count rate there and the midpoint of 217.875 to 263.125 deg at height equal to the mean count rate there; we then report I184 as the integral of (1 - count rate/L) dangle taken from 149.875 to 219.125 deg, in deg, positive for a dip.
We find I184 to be -1.9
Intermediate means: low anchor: 20.1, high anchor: 15.5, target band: 17.8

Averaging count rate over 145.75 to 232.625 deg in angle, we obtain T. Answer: 16.6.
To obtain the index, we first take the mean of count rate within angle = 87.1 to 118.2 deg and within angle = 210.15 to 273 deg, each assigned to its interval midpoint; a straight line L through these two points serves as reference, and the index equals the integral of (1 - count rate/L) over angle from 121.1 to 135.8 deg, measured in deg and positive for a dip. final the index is 2.2 deg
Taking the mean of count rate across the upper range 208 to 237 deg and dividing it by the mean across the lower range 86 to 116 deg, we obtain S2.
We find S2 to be 0.63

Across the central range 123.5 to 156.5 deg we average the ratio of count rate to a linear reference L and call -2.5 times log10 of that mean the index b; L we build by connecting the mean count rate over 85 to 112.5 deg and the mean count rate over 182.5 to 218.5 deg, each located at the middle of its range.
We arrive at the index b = 0.214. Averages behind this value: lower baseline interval 20.5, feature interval 16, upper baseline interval 18.1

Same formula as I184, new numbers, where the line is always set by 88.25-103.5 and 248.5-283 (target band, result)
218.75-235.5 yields 7.7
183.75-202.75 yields 0.7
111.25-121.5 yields 0.8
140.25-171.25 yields 5.1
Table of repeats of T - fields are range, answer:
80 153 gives 18.7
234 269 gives 18.1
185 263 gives 16.6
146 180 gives 17.4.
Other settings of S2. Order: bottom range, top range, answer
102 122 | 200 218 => 0.90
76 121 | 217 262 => 0.73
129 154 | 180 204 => 1.21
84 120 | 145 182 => 0.86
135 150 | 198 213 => 1.14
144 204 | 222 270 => 0.89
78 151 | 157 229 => 0.90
